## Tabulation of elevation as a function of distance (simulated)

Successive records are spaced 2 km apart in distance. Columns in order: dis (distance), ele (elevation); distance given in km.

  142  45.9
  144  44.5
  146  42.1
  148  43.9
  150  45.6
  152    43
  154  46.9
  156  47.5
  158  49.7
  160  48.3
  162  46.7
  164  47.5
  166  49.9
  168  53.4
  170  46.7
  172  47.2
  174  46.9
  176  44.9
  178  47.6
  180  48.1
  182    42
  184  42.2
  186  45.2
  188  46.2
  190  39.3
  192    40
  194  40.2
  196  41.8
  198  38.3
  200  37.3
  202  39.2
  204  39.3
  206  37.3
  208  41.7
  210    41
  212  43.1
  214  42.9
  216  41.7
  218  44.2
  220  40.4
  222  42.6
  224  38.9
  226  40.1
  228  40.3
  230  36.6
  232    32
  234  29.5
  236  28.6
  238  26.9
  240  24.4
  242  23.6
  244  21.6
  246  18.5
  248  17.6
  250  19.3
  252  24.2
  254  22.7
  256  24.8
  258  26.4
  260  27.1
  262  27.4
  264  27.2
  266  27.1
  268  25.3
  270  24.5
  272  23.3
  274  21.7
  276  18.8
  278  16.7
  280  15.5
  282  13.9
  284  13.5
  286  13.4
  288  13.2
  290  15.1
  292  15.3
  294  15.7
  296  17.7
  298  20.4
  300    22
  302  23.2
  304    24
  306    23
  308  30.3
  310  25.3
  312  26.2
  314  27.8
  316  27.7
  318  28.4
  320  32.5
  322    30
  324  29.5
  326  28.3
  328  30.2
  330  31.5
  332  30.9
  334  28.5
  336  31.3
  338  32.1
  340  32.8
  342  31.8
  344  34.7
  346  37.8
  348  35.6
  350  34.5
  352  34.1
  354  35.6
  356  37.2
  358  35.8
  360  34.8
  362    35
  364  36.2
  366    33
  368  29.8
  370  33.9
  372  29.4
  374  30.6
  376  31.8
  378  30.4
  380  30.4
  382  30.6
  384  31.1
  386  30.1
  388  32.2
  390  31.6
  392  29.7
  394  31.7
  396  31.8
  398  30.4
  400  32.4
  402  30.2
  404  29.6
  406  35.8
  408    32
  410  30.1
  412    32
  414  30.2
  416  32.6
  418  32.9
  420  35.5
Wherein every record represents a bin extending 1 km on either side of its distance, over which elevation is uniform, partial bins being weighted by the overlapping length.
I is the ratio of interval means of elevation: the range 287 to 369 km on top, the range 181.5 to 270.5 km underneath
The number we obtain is 0.9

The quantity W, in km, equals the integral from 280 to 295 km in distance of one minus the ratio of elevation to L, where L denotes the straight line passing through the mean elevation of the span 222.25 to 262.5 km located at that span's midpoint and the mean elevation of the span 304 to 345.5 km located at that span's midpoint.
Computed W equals 7.51 km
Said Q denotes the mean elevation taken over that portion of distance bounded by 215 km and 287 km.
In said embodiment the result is 26.7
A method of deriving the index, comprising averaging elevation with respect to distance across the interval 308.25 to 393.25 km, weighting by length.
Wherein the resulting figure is 31.7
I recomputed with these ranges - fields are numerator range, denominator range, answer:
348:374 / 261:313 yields 1.64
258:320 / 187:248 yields 0.60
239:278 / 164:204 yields 0.53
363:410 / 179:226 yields 0.76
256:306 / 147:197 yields 0.45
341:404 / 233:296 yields 1.53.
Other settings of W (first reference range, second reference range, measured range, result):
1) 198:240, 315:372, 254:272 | 5.1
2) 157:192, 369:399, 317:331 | 2.1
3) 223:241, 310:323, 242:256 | 4.8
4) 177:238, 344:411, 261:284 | 9.7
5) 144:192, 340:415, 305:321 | 3.9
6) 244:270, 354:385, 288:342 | 5.0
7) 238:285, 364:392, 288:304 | 4.1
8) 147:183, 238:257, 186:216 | -4.0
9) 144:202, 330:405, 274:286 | 7.0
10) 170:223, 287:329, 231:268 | 9.5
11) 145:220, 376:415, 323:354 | 2.0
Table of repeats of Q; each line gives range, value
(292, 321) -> 24.3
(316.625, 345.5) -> 31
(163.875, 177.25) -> 48.1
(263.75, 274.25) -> 24.9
